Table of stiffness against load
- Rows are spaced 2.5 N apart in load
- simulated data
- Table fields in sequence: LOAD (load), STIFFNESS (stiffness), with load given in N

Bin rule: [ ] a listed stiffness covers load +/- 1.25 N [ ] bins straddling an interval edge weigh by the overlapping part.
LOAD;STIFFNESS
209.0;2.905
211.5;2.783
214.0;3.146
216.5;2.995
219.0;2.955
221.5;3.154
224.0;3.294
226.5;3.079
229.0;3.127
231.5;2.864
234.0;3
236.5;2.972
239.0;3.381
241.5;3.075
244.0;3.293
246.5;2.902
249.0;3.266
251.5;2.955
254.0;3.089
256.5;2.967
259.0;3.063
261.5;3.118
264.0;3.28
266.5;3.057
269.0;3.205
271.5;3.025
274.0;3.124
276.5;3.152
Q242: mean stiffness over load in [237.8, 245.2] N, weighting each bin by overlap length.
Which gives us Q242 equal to 3.25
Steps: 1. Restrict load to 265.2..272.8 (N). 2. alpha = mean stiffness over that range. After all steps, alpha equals 3.1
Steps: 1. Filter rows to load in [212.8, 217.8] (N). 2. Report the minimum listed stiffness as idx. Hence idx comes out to 2.995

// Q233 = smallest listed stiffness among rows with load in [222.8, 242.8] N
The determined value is 2.864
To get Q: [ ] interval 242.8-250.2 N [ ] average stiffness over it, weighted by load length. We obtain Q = 3.15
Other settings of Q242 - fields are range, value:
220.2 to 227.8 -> 3.17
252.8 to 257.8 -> 3.03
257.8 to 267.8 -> 3.13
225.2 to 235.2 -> 3.02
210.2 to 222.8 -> 3.01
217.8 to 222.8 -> 3.06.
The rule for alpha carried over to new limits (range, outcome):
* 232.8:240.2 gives 3.12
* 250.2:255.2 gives 3.02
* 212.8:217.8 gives 3.07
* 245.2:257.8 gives 3.04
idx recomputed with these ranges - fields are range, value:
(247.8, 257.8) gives 2.955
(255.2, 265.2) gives 2.967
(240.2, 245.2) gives 3.075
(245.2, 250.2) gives 2.902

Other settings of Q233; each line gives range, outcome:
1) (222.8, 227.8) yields 3.079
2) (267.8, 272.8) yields 3.025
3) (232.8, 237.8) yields 2.972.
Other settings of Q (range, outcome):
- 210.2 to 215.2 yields 2.96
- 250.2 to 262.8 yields 3.04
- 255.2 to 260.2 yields 3.02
